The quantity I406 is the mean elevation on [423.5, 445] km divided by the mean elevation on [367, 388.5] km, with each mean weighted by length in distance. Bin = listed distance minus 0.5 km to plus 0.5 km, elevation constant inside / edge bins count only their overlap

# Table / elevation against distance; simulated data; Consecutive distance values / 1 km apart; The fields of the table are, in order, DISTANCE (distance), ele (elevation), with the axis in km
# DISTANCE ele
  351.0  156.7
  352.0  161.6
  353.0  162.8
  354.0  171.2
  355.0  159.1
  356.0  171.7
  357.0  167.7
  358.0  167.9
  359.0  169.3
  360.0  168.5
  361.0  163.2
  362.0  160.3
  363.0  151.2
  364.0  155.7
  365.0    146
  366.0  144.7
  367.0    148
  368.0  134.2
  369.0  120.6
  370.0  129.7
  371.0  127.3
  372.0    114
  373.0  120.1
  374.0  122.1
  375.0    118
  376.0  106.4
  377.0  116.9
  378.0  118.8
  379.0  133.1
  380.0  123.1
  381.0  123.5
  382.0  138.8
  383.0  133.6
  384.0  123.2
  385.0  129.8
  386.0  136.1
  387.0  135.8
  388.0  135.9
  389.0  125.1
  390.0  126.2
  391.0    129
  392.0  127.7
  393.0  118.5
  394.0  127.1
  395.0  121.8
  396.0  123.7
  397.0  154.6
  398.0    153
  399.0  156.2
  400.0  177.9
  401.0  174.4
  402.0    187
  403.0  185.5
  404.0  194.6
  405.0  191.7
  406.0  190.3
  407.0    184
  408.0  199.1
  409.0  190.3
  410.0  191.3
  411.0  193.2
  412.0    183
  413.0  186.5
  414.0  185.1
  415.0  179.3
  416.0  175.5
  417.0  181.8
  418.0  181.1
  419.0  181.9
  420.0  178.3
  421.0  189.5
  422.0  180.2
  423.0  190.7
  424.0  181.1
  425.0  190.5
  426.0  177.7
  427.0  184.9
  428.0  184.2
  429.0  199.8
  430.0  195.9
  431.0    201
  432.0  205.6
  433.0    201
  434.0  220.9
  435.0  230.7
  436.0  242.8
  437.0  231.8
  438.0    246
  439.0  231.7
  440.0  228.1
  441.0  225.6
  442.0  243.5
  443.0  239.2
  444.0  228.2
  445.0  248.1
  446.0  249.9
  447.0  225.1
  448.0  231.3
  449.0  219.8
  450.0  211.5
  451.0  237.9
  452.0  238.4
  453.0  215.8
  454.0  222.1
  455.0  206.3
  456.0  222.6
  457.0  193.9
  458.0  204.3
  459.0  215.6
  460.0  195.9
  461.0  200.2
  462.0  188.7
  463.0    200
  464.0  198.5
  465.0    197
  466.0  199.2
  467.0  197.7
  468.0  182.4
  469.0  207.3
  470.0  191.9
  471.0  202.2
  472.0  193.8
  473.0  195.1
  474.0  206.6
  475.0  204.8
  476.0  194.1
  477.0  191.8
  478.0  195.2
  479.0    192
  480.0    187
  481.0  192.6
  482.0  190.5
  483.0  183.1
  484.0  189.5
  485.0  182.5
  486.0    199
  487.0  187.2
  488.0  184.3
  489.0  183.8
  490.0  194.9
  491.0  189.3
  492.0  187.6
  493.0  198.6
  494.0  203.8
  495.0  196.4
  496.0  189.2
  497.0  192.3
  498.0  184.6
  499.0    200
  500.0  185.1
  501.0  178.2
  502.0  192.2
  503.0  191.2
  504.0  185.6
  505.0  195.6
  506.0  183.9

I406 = 1.70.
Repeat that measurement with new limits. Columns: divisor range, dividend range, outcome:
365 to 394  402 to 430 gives 1.46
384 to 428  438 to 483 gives 1.26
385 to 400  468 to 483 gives 1.45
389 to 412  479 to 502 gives 1.17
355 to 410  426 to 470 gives 1.46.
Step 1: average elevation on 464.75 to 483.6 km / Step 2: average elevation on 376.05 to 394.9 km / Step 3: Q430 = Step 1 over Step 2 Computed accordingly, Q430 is 1.5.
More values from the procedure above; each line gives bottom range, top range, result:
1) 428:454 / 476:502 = 0.85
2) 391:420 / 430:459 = 1.31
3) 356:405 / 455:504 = 1.37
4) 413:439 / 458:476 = 1.01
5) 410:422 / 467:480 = 1.07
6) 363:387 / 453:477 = 1.55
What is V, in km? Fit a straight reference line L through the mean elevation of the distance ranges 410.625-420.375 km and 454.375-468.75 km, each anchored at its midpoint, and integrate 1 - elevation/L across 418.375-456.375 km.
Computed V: -4.5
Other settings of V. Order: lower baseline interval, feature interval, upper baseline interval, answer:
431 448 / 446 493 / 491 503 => 2.01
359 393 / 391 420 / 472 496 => -4.04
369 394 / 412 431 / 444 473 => -1.73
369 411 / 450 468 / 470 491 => -2.63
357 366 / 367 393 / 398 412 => 6.72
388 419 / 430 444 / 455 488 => -3.45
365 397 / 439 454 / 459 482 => -4.51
